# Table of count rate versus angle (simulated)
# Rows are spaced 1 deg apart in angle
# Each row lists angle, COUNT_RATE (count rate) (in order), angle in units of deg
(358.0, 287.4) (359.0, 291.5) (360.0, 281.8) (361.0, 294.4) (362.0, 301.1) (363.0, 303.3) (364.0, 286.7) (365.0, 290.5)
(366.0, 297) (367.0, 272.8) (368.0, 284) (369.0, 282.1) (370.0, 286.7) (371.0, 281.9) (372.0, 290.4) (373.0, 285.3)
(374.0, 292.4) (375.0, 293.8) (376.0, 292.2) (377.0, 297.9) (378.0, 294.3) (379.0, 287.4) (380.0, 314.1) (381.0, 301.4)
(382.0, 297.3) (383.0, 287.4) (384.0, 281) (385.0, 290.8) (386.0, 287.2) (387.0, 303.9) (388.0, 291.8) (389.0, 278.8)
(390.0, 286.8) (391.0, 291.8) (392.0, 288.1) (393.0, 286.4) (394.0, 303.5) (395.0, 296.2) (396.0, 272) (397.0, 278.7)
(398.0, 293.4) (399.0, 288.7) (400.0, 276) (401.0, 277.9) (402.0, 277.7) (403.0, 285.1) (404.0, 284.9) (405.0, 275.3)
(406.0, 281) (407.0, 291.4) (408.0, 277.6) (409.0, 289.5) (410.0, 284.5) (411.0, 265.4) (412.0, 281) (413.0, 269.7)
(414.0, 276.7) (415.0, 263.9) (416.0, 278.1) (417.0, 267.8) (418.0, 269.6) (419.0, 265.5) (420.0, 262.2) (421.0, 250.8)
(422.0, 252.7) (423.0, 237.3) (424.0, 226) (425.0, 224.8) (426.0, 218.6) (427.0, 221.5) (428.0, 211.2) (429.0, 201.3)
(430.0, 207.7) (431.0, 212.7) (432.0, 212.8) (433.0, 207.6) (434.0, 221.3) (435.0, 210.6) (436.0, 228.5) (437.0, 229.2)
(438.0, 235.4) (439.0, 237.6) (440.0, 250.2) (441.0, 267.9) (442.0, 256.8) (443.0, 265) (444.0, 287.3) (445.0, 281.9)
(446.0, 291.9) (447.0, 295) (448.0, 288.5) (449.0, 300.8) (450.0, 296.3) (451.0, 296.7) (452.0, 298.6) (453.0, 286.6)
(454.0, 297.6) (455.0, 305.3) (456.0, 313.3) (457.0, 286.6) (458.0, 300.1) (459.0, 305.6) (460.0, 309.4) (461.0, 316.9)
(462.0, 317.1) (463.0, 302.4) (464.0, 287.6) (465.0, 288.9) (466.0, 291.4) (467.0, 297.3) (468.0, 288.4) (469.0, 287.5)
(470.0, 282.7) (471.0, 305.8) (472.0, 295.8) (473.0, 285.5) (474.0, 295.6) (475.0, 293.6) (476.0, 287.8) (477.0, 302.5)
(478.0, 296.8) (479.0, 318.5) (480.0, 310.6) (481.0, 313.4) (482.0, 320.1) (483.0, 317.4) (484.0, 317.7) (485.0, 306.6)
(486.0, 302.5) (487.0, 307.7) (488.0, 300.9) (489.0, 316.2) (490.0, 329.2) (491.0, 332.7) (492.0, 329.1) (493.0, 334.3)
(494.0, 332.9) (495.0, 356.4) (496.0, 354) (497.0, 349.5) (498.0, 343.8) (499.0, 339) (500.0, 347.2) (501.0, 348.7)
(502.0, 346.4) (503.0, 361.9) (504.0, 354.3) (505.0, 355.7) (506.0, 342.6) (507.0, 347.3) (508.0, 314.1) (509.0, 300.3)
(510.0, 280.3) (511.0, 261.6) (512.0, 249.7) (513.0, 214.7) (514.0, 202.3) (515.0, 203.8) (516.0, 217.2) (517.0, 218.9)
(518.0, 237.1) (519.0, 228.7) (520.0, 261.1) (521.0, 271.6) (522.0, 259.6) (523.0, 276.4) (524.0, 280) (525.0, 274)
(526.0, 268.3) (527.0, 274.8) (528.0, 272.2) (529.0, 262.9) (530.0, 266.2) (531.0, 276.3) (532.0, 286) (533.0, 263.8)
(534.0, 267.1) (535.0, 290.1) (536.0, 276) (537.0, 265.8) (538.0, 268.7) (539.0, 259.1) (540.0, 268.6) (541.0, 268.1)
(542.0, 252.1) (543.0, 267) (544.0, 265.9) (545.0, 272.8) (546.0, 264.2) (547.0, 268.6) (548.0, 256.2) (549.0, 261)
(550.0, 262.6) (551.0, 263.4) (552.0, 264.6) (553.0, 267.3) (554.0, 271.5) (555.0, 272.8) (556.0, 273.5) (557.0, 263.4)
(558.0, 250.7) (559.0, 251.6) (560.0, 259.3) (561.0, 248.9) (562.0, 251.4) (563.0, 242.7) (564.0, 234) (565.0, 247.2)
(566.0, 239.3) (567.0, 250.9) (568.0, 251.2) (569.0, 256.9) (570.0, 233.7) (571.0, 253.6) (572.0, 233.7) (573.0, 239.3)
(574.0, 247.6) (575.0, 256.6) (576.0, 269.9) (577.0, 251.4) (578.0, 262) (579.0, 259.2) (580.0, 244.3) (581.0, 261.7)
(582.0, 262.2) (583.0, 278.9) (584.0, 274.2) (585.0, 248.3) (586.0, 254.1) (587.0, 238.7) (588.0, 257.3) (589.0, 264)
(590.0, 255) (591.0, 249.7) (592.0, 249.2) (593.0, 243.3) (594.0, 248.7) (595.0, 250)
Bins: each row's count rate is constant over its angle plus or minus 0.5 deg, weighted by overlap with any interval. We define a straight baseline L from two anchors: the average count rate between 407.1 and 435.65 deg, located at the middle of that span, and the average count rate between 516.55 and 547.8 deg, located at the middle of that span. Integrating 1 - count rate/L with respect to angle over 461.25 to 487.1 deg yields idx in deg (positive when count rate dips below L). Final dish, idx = -4.62 deg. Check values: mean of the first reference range 246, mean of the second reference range 266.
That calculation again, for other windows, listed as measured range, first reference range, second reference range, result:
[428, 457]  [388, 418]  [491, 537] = 2.6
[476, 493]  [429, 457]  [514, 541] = -3.4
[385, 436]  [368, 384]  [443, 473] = 5.2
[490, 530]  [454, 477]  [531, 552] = -2.1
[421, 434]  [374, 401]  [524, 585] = 2.9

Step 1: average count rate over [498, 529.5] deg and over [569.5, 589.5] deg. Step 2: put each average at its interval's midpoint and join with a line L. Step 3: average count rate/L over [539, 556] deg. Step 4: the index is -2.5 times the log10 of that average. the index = 0.014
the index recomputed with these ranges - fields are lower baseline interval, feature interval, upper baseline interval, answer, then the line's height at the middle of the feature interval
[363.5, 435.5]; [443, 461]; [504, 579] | -0.11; 268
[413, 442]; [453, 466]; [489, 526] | -0.15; 262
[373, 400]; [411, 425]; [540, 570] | 0.10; 285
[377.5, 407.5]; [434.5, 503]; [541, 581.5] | -0.10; 274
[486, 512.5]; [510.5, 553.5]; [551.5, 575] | 0.11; 289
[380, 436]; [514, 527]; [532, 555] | 0.08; 267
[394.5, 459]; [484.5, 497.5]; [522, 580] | -0.24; 263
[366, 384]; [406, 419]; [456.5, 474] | 0.07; 293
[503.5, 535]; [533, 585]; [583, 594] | 0.01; 261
